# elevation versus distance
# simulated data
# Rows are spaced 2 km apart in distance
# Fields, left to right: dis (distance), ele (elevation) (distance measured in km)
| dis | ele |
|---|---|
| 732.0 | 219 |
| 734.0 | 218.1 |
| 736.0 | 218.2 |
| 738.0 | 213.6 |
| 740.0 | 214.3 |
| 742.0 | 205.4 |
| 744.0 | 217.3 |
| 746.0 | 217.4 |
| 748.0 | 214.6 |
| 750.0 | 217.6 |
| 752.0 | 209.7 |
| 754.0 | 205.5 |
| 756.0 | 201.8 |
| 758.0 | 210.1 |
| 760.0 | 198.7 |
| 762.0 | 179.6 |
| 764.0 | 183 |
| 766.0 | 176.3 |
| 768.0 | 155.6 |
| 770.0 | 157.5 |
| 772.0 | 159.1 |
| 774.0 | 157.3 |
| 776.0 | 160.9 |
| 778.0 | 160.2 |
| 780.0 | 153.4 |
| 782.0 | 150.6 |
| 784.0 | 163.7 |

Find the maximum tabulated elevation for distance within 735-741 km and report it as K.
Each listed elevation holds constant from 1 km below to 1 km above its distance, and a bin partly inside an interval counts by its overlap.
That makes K 218.2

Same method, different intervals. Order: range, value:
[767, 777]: 160.9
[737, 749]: 217.4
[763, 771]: 183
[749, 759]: 217.6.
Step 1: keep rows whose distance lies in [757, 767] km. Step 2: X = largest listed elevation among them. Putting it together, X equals 210.1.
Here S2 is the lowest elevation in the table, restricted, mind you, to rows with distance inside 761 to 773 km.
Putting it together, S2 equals 155.6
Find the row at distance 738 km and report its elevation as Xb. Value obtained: 213.6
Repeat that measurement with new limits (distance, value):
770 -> 157.5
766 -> 176.3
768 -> 155.6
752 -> 209.7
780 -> 153.4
